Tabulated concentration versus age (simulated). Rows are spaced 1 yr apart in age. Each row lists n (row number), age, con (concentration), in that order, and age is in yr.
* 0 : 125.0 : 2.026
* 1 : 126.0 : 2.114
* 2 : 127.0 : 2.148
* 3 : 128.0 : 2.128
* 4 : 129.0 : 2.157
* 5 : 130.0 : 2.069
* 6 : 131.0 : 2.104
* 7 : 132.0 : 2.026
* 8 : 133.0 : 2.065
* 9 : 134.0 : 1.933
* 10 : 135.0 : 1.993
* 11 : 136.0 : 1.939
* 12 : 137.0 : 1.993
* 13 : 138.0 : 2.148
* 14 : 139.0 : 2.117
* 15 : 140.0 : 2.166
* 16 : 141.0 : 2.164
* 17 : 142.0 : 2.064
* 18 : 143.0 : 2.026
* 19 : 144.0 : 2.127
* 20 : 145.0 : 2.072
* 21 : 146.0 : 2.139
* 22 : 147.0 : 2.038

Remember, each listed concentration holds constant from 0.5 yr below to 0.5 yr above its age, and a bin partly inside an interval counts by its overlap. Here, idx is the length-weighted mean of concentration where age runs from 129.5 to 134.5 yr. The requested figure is 2.04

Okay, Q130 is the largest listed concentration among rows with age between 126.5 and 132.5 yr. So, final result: 2.157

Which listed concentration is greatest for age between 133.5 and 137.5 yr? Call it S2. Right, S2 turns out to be 1.993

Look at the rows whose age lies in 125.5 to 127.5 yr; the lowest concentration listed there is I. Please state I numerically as 2.114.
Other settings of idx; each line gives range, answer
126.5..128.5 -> 2.14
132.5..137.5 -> 1.98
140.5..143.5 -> 2.08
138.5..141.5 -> 2.15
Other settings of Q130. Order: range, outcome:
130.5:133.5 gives 2.104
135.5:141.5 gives 2.166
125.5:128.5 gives 2.148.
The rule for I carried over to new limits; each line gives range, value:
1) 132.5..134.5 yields 1.933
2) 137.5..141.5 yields 2.117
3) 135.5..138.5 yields 1.939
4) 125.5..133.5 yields 2.026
